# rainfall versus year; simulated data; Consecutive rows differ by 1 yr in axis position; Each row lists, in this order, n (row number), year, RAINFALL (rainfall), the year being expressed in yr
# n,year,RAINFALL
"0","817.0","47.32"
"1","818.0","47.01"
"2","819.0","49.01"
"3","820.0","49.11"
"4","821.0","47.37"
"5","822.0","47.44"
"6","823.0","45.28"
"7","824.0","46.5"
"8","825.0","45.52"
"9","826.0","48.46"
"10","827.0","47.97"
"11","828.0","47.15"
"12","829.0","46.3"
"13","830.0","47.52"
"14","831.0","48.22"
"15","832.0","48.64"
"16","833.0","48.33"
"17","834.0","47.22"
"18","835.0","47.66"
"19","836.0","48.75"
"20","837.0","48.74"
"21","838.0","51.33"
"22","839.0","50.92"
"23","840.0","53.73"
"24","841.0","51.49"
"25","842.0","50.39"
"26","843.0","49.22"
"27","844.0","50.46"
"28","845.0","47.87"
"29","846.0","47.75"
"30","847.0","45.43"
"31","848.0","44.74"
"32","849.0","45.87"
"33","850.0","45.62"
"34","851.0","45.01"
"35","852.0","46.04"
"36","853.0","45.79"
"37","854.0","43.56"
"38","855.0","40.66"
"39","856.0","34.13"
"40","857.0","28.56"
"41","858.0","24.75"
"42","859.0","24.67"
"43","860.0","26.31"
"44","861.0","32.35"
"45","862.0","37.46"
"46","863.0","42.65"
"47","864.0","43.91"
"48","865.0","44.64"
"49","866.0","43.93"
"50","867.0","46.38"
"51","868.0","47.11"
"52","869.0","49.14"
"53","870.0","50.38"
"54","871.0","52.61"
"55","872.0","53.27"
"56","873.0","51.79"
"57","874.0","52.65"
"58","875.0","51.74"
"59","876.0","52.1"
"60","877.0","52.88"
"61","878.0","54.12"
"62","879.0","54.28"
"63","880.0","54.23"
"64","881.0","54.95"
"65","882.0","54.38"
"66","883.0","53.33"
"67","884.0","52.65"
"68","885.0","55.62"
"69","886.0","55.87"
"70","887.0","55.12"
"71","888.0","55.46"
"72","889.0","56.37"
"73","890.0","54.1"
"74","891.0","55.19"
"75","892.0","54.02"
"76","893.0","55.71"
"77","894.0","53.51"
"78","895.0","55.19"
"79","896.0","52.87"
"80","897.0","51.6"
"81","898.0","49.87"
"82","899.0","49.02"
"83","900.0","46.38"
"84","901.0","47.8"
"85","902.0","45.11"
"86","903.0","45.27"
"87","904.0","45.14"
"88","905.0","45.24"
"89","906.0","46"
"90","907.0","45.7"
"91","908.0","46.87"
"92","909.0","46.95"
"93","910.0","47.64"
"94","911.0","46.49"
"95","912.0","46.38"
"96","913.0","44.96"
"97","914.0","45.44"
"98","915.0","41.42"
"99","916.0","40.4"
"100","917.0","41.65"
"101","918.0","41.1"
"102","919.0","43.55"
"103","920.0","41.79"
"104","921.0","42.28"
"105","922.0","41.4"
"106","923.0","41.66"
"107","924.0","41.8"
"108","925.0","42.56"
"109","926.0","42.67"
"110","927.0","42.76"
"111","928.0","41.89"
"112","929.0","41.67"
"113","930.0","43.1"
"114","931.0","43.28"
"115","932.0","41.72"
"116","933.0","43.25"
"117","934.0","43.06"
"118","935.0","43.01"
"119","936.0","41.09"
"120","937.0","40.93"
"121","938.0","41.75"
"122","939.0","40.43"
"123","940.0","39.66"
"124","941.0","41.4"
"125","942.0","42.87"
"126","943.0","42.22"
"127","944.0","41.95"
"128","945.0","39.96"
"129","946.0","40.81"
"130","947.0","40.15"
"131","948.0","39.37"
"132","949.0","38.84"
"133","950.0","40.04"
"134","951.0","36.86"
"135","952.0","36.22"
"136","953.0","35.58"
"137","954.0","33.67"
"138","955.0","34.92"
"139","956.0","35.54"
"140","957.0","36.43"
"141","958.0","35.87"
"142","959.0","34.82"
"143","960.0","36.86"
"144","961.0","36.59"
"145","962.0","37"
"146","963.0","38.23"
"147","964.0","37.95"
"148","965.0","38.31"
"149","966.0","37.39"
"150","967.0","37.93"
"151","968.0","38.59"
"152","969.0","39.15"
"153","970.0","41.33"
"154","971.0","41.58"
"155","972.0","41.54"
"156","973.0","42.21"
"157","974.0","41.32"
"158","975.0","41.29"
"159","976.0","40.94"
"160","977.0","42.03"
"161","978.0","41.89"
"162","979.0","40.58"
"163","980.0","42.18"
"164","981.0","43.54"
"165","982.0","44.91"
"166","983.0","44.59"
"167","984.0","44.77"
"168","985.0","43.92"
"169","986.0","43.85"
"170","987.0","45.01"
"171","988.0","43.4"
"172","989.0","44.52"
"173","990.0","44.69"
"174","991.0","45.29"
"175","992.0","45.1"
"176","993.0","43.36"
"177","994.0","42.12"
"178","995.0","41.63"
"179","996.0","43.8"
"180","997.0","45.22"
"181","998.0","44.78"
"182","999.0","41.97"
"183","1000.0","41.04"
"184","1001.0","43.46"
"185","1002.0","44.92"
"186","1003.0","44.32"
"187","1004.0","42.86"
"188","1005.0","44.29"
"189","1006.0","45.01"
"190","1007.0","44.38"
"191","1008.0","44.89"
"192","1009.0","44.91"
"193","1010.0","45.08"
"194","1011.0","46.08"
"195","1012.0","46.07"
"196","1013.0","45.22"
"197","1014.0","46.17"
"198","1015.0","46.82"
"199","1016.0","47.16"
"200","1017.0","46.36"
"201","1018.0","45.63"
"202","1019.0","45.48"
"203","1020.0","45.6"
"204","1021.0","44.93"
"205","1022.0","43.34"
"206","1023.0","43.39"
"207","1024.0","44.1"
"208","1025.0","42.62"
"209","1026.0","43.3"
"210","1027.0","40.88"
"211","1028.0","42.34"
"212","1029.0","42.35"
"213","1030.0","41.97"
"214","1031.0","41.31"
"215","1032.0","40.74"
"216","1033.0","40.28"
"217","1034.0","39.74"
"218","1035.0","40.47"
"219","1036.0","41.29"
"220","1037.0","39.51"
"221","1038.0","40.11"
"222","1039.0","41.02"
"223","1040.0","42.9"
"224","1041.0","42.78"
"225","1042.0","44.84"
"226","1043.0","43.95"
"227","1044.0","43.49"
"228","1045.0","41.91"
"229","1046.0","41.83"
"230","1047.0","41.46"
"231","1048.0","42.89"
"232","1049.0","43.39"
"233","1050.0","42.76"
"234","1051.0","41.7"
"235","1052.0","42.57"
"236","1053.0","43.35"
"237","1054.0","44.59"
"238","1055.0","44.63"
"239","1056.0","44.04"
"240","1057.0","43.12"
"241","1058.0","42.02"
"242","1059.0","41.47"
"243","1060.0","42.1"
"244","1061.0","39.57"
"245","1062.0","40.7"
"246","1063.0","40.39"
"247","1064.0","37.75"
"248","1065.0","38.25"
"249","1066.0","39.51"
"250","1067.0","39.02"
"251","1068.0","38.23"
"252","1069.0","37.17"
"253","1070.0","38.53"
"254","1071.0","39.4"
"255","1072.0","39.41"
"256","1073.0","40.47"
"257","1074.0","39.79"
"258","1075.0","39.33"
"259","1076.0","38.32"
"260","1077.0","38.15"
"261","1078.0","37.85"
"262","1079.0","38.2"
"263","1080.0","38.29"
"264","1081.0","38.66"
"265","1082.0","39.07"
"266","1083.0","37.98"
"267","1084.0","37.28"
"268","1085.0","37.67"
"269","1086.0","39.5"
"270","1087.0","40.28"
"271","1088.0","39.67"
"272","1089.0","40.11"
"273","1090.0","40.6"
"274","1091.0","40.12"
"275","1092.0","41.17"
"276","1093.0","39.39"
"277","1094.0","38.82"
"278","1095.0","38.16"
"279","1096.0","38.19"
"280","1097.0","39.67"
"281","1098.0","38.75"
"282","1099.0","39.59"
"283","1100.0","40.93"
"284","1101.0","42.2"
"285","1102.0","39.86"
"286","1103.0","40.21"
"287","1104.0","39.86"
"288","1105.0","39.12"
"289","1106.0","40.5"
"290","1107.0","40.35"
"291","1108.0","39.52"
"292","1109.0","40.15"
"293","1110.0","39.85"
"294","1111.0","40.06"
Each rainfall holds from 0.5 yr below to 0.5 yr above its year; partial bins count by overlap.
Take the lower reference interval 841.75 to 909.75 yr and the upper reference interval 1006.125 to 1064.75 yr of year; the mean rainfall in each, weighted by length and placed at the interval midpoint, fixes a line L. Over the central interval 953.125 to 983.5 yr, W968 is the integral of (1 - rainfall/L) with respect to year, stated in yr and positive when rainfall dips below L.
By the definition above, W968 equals 3.8 yr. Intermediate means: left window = 47.6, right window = 43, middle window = 39.3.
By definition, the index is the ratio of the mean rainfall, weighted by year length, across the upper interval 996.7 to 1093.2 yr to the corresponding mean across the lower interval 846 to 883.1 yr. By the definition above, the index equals 0.9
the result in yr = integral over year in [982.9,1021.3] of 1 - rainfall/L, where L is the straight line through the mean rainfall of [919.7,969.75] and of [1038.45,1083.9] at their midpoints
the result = -4.1 yr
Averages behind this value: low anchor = 39.7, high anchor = 40.8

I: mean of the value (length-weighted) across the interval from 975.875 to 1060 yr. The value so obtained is 43.4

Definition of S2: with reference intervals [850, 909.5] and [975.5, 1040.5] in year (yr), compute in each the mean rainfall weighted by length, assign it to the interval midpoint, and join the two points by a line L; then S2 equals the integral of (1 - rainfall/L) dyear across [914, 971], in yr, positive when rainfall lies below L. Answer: 7.0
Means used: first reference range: 47.7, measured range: 40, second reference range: 43.5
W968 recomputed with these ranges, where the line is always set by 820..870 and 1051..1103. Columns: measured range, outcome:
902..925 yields -0.37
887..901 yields -2.93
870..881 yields -2.20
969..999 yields -0.87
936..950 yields 0.63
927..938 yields 0.16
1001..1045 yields -2.67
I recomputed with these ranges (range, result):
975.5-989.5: 43.3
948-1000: 40.6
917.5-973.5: 40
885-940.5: 46.2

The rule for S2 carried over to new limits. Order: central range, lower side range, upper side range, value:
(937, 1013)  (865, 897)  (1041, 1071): 8.6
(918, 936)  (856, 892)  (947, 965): -0.7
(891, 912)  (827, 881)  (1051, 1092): -1.9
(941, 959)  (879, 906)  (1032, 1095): 3.7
